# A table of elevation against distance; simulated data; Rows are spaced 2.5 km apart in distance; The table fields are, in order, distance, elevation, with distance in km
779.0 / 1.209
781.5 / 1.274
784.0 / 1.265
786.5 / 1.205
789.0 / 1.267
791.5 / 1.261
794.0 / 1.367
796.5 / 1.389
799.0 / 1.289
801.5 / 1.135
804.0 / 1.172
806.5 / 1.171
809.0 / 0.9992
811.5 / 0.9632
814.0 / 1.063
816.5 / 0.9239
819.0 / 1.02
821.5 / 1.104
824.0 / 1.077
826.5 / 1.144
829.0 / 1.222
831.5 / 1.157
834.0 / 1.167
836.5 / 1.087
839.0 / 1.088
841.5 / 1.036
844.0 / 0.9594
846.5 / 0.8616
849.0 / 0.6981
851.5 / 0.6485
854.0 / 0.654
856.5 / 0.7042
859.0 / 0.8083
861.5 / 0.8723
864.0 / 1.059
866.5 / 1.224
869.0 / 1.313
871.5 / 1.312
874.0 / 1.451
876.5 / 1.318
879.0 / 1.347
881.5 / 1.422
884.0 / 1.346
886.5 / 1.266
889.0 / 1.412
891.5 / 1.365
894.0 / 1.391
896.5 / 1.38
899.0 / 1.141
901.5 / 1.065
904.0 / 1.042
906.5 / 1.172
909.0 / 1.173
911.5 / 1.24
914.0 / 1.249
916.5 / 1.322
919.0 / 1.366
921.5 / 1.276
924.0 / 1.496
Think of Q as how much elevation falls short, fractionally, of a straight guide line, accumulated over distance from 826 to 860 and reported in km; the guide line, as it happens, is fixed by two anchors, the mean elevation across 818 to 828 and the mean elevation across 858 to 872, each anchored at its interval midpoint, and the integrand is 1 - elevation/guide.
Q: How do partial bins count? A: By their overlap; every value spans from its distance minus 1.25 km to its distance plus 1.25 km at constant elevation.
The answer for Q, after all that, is 4.7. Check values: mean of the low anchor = 1.09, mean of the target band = 0.942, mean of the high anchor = 1.09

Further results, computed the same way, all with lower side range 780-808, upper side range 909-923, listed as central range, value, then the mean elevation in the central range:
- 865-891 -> -1.3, 1.34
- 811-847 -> 5.6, 1.06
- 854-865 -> 3.8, 0.833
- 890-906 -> 0.6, 1.23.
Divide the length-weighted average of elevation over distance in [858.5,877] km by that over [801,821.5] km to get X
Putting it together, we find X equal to 1.1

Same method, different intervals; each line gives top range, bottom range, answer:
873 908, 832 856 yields 1.42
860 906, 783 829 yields 1.09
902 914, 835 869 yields 1.27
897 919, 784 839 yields 1.04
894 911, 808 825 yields 1.16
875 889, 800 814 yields 1.24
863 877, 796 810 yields 1.08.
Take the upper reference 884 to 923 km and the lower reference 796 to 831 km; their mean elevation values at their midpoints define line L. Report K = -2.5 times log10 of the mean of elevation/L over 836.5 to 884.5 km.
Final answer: 0.13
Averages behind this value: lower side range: 1.11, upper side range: 1.26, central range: 1.06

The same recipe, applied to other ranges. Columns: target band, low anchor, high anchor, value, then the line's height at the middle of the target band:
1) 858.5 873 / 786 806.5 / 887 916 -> 0.117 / 1.25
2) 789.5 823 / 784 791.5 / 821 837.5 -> 0.051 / 1.2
